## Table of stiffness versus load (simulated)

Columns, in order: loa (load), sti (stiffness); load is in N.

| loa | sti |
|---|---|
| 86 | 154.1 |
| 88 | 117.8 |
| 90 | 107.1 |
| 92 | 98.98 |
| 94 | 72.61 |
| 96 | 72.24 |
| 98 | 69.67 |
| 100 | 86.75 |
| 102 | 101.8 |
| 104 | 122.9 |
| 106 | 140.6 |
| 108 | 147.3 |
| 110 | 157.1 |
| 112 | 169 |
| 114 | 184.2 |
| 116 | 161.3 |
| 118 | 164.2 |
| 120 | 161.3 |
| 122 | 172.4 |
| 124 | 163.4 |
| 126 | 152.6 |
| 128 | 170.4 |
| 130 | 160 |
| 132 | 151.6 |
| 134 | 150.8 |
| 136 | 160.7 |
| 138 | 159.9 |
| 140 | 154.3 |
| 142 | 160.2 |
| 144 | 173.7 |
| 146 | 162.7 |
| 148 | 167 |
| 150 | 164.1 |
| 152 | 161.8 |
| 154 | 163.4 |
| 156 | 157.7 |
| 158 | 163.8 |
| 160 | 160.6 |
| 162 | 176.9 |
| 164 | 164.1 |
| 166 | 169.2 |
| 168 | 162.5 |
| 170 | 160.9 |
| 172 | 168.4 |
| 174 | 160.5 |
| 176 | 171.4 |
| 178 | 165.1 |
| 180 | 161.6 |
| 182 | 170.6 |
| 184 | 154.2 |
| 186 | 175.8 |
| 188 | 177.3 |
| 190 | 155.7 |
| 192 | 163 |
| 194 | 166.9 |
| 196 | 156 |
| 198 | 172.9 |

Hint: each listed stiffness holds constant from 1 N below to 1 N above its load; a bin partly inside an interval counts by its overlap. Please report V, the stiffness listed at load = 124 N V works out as 163.4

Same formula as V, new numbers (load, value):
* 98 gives 69.67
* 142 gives 160.2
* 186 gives 175.8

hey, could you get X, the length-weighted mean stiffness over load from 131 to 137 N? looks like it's 154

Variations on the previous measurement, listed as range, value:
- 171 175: 164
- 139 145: 163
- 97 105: 95.3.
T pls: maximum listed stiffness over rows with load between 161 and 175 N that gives 176.9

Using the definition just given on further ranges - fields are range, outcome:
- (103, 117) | 184.2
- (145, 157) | 167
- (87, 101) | 117.8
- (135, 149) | 173.7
